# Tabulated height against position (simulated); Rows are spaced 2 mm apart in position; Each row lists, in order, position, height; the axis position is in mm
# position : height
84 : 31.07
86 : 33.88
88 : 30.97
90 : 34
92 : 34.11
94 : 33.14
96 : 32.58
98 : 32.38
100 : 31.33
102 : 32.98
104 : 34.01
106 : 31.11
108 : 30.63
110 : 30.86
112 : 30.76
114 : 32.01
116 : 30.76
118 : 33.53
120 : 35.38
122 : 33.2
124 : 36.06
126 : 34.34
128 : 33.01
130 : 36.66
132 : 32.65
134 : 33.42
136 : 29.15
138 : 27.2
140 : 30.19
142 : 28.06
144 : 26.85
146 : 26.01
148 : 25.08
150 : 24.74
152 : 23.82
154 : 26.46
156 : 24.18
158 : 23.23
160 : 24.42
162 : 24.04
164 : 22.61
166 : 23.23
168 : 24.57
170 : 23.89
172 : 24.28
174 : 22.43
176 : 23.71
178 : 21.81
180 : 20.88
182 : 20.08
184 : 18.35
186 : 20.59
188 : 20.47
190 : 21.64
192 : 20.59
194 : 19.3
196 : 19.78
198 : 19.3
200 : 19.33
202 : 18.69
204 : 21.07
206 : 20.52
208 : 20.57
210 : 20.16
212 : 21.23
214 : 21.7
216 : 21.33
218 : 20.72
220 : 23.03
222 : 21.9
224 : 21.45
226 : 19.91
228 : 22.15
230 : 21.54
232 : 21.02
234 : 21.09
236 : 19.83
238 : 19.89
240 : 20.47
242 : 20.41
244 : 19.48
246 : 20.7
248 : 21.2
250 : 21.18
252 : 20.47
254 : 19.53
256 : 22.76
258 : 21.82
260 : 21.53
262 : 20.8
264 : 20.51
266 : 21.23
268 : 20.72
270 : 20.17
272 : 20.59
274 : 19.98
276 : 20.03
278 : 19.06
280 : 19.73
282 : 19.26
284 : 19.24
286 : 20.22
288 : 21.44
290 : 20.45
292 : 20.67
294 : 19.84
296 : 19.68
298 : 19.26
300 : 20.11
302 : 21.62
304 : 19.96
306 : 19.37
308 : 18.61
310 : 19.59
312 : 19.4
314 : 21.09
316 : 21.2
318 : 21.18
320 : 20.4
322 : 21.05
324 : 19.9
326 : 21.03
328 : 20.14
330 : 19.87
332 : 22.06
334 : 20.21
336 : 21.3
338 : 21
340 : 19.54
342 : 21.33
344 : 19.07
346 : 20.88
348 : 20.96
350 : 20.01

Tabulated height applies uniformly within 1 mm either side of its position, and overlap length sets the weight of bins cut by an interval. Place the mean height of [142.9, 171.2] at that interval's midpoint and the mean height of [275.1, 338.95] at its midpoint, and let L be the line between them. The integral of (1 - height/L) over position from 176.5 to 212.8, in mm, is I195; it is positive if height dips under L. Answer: 4.9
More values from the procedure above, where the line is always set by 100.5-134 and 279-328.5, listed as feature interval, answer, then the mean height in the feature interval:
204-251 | 8.24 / 20.9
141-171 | 5.53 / 24.7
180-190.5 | 3.00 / 20.2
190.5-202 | 3.30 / 19.7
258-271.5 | 1.16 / 20.9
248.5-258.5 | 1.06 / 21.1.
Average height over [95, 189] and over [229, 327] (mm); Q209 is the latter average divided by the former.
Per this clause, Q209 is 0.73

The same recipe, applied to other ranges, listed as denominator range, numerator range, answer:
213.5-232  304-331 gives 0.94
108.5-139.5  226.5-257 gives 0.64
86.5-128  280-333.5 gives 0.62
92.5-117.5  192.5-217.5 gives 0.63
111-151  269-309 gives 0.64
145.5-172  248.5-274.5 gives 0.86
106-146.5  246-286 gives 0.65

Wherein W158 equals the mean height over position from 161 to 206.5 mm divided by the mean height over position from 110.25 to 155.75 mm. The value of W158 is 0.7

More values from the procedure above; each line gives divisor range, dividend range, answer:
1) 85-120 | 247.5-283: 0.64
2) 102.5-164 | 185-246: 0.70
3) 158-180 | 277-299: 0.85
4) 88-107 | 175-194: 0.64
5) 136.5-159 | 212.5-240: 0.81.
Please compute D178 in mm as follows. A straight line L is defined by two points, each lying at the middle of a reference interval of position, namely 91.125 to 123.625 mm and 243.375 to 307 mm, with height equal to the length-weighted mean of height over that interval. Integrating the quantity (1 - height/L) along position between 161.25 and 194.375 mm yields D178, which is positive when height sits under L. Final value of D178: 6.6 mm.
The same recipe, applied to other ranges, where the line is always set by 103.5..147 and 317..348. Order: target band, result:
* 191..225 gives 8.20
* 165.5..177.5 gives 2.27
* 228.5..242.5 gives 2.77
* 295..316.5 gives 2.01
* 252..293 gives 5.69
